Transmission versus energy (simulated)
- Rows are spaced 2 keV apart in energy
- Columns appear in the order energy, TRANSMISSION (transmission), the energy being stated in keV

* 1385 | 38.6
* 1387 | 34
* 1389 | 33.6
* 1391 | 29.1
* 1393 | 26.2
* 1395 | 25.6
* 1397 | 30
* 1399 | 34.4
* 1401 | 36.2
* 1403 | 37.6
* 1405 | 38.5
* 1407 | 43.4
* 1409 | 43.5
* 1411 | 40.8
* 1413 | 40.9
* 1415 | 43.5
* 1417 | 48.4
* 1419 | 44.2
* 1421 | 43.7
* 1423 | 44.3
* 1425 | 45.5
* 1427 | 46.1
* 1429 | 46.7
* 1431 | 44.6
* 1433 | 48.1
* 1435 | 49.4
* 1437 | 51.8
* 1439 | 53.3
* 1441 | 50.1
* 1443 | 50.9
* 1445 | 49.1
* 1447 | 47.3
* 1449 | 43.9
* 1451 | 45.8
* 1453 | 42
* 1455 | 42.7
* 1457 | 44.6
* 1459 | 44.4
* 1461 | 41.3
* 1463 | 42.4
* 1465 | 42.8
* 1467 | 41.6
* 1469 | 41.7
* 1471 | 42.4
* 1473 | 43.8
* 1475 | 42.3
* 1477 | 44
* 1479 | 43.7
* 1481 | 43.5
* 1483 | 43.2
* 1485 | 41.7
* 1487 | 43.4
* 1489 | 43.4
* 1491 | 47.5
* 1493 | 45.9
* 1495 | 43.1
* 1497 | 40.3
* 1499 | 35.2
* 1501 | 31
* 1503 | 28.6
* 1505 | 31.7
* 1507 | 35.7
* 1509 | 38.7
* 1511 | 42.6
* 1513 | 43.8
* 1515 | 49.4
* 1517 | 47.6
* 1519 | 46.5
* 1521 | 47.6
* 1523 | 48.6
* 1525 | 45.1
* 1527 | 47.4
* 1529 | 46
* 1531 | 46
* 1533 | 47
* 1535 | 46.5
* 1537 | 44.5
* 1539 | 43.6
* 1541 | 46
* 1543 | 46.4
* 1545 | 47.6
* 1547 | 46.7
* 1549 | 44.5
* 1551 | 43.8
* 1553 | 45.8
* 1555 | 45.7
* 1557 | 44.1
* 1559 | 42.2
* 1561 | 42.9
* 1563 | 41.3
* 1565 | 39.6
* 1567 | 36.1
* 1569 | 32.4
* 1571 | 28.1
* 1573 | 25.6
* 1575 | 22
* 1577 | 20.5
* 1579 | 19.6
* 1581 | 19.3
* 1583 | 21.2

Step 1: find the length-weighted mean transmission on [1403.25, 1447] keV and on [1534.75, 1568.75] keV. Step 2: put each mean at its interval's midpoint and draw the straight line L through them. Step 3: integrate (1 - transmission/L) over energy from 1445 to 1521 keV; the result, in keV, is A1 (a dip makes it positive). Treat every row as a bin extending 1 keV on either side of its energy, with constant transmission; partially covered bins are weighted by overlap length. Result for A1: 4.36 keV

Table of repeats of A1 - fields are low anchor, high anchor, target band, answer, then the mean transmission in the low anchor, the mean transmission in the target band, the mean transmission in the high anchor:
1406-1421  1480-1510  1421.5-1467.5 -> -4.4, 43.5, 46.1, 39.5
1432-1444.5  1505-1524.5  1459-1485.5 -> 2.7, 50.5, 42.7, 43.9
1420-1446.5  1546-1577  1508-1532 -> -2.6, 48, 45.8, 38.1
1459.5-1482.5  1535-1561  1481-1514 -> 2.8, 42.7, 39.9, 45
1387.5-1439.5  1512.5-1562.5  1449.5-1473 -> -0.1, 40.9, 42.9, 45.8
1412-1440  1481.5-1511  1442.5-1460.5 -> -0.6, 46.5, 45.4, 39.4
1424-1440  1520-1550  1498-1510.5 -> 3.5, 48.2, 33.8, 46.2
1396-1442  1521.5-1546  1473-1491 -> 0.7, 43.7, 43.4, 46.3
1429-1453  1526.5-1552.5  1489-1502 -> 1.7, 48.2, 40.7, 45.8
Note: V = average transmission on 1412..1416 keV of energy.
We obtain 42.2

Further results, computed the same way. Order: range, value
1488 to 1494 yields 45.6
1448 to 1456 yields 43.6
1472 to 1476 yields 43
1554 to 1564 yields 43.2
